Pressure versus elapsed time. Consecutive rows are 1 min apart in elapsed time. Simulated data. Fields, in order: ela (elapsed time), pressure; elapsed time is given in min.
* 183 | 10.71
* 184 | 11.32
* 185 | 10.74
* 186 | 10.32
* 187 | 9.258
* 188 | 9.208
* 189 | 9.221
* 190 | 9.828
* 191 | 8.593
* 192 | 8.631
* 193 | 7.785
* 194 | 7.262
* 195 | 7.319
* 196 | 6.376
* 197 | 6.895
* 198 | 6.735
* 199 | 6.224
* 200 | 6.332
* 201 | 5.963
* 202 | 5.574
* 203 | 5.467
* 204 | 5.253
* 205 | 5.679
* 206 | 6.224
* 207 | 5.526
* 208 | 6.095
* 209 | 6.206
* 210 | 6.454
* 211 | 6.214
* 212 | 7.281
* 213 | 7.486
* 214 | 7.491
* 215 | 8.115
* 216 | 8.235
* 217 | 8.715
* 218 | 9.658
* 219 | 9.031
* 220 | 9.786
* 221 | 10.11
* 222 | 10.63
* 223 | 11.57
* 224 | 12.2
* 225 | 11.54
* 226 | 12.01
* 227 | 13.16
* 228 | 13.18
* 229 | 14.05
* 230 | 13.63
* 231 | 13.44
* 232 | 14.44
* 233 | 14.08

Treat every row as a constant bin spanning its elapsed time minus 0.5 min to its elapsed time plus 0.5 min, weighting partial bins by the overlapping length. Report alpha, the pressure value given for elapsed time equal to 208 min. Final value 6.095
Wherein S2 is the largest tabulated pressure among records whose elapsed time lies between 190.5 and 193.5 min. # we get 8.631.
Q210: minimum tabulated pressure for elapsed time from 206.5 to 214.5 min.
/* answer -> 5.526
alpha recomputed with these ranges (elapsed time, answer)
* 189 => 9.221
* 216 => 8.235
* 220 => 9.786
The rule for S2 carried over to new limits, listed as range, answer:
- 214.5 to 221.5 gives 10.11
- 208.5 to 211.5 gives 6.454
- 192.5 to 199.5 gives 7.785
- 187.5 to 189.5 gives 9.221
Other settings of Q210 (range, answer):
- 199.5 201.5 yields 5.963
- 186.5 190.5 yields 9.208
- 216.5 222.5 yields 8.715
